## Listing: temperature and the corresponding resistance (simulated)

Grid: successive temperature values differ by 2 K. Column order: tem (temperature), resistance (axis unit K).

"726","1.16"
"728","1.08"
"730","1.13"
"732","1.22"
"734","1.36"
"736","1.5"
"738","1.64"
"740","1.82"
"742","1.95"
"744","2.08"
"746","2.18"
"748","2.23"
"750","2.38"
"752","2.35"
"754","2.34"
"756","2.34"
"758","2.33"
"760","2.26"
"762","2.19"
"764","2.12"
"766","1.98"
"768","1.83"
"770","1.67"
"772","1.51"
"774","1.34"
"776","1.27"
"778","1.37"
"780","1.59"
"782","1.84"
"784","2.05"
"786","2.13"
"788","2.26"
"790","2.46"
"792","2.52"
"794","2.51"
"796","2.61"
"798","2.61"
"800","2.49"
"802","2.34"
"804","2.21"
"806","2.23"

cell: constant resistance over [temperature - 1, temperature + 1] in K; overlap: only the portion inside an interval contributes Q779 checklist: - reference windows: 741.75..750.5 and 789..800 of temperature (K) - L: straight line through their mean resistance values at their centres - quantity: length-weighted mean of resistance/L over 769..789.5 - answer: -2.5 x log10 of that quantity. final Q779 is 0.37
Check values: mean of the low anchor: 2.17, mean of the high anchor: 2.54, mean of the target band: 1.72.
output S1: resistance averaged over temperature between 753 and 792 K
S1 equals 1.96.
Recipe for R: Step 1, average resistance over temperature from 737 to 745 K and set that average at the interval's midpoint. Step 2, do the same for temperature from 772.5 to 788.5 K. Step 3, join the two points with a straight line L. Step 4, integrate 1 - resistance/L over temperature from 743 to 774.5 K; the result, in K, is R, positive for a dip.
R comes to -4.9 K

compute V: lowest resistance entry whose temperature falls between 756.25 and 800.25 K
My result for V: 1.27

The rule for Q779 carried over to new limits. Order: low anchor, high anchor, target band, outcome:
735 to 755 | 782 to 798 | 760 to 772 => 0.125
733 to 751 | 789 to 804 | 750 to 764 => -0.116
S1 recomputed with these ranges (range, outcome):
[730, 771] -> 1.97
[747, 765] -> 2.28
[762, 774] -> 1.81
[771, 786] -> 1.6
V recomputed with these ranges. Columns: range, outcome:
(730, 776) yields 1.13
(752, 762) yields 2.19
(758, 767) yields 1.98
